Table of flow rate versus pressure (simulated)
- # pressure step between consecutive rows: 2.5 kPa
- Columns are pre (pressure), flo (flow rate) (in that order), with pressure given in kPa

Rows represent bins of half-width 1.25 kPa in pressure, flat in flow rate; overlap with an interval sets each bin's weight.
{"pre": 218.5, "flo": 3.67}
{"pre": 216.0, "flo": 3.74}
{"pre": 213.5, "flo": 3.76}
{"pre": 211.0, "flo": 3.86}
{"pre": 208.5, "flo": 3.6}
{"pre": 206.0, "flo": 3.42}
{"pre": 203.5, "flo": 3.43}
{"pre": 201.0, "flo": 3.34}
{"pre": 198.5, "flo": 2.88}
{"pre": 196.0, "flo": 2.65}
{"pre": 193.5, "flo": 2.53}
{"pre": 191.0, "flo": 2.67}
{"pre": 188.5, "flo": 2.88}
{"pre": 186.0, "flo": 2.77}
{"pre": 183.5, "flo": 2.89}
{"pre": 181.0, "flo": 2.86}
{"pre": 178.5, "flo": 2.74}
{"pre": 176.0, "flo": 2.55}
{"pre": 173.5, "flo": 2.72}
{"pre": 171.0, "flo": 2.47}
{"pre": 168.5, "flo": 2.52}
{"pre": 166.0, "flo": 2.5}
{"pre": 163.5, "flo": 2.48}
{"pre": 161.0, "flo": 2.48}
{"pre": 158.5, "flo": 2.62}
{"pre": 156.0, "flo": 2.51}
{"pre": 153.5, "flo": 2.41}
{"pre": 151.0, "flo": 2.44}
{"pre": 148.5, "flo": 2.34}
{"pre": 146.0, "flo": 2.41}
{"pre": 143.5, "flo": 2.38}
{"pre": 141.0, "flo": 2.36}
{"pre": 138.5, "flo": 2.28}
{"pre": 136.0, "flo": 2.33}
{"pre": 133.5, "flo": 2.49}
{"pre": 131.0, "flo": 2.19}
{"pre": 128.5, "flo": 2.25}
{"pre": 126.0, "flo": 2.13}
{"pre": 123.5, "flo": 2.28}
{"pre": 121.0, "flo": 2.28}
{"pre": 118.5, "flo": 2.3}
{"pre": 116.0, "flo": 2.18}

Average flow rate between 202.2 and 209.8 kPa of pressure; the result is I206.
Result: 3.48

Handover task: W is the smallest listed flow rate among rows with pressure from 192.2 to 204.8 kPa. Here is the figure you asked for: 2.53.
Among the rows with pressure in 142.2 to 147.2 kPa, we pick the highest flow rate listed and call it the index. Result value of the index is 2.41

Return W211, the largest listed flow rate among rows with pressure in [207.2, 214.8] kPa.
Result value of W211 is 3.86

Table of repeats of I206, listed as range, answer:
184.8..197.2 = 2.7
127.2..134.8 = 2.31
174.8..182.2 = 2.72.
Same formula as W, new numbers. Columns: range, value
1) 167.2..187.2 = 2.47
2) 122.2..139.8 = 2.13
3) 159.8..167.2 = 2.48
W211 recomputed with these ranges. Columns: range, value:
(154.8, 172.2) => 2.62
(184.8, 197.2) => 2.88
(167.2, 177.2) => 2.72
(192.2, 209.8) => 3.6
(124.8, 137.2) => 2.49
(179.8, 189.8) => 2.89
